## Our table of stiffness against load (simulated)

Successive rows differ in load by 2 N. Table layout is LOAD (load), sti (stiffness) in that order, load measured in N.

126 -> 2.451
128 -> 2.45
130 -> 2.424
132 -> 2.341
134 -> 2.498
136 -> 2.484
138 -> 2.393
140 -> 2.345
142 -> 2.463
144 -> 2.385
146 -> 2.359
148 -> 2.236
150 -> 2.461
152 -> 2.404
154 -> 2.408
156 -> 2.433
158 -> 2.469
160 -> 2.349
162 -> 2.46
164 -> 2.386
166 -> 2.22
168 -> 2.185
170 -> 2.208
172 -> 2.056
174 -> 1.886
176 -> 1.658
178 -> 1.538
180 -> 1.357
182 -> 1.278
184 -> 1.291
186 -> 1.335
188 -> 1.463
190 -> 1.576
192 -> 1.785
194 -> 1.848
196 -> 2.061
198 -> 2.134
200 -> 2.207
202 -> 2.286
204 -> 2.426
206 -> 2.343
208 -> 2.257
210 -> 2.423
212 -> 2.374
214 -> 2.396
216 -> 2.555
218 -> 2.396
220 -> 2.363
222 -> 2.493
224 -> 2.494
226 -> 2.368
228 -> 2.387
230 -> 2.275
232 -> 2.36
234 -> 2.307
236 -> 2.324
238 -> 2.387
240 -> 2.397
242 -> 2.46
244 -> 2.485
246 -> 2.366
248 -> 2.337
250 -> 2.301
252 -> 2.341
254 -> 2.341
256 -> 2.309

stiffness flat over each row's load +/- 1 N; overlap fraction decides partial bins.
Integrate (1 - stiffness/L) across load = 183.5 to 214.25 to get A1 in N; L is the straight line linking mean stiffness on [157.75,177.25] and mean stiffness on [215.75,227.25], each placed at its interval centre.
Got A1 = 4.2 N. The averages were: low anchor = 2.17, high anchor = 2.44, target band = 2.02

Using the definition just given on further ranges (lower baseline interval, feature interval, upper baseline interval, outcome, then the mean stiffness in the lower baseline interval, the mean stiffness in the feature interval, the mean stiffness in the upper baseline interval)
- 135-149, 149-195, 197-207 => 7.4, 2.38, 1.96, 2.28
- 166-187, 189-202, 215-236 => 0.1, 1.7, 1.96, 2.4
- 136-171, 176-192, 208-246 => 6.3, 2.37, 1.44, 2.4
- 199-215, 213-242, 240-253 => -0.4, 2.34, 2.4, 2.38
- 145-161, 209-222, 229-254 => -0.3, 2.39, 2.42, 2.36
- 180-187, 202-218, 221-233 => -3.4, 1.31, 2.39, 2.4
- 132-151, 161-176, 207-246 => 1.5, 2.4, 2.16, 2.39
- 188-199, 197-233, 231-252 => -5.0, 1.84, 2.36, 2.37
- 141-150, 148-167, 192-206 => -0.6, 2.37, 2.39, 2.15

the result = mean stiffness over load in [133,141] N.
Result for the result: 2.43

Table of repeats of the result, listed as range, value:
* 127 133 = 2.41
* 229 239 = 2.33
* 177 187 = 1.36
